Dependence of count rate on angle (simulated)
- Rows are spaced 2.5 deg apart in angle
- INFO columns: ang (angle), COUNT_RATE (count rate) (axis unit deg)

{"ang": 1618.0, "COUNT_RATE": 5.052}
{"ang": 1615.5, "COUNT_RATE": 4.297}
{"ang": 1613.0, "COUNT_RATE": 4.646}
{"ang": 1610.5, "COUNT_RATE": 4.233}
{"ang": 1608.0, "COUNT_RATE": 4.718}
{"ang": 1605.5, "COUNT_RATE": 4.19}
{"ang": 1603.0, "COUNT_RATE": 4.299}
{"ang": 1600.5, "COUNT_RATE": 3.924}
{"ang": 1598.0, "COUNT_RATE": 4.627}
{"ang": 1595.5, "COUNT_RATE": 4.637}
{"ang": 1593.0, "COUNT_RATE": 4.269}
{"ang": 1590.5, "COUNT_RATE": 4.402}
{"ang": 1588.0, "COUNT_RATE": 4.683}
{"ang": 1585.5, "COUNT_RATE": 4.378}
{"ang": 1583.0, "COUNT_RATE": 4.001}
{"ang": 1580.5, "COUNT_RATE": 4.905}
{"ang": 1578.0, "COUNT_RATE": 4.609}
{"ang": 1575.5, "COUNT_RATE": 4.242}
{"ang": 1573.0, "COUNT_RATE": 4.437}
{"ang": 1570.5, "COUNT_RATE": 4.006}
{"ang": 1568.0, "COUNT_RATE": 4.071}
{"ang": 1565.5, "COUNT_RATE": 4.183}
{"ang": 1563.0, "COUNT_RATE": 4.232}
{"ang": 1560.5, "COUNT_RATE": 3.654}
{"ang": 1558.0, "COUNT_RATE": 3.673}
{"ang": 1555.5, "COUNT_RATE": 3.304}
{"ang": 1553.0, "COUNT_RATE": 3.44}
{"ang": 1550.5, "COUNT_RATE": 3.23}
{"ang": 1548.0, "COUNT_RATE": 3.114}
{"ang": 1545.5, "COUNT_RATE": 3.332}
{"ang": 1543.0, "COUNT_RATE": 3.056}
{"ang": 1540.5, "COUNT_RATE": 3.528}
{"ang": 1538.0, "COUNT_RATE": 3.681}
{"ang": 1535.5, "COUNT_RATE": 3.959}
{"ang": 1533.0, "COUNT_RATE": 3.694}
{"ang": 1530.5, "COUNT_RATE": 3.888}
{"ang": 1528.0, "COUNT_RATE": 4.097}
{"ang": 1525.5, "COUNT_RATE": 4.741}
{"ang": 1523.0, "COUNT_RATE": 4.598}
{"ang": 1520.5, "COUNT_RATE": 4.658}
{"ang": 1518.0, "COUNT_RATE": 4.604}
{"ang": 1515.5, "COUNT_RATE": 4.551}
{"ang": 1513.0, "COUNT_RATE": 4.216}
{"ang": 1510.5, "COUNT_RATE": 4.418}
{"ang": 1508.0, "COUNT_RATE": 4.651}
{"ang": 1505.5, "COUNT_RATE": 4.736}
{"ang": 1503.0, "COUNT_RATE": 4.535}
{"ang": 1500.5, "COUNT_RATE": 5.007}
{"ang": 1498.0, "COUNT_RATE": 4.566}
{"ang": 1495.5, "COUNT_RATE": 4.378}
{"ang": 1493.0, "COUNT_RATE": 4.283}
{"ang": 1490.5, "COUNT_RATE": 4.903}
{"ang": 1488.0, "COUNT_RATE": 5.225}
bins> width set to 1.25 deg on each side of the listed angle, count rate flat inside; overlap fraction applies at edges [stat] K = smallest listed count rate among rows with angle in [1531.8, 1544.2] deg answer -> 3.056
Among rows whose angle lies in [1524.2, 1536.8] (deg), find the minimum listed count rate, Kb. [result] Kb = 3.694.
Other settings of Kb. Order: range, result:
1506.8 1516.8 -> 4.216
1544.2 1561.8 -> 3.114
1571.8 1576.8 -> 4.242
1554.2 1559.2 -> 3.304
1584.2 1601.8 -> 3.924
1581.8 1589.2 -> 4.001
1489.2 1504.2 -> 4.283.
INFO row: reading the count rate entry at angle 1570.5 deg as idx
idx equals 4.006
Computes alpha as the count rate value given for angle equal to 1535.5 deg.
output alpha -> 3.959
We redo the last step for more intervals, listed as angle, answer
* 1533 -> 3.694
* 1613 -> 4.646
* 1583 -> 4.001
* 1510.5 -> 4.418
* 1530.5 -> 3.888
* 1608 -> 4.718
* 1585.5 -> 4.378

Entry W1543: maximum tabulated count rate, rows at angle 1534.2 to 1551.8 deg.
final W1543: 3.959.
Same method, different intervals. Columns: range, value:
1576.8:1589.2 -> 4.905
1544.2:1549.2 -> 3.332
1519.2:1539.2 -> 4.741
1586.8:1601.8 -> 4.683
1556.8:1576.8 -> 4.437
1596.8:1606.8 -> 4.627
